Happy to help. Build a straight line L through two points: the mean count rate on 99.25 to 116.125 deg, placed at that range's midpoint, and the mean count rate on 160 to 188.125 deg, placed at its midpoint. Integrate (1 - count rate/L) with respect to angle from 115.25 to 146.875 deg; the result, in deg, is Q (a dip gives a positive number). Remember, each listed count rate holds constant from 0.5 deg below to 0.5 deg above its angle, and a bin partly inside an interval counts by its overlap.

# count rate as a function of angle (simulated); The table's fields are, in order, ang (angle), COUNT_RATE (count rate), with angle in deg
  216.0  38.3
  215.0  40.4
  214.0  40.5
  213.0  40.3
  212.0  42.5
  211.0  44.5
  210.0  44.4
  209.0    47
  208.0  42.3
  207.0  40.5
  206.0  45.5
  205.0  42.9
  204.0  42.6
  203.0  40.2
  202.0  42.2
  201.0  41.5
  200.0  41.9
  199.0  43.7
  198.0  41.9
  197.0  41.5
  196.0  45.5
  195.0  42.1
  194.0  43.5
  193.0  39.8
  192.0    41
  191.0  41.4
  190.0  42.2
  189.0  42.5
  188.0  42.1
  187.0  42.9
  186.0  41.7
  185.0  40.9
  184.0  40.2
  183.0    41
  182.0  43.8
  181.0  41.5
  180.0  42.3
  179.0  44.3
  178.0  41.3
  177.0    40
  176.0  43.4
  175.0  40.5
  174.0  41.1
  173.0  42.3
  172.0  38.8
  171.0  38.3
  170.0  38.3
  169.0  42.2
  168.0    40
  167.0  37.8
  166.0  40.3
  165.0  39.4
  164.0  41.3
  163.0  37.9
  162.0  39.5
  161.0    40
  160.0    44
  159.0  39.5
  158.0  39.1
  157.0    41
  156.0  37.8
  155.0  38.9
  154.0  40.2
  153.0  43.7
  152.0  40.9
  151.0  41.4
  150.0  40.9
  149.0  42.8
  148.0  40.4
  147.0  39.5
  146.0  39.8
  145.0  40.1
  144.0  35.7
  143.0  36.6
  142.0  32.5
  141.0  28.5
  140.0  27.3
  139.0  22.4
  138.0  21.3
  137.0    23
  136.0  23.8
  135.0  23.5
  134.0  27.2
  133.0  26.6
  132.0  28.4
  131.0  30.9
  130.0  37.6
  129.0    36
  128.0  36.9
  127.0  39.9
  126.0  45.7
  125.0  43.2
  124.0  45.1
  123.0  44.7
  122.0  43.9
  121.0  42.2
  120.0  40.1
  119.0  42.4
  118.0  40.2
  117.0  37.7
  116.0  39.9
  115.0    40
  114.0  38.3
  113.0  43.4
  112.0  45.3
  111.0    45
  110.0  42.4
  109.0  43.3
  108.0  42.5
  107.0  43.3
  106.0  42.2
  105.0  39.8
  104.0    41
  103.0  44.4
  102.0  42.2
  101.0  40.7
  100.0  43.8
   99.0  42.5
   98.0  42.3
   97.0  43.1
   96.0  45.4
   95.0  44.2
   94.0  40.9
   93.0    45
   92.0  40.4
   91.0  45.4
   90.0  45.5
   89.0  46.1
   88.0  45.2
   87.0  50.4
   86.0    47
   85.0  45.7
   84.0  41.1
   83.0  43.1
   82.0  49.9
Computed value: 5.1 deg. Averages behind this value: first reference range 42.3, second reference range 40.9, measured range 35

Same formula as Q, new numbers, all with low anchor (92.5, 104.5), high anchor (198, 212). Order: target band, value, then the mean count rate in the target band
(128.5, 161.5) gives 6.2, 34.9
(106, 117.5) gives 0.3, 41.9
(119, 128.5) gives 0.1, 42.4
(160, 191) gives 1.4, 41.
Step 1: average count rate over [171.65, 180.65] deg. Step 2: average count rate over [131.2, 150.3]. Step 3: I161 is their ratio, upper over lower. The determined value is 1.3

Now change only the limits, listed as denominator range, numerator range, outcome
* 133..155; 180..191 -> 1.24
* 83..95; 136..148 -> 0.71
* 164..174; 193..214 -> 1.07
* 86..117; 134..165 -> 0.84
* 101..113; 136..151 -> 0.78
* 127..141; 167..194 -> 1.45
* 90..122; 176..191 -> 0.99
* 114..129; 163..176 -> 0.97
